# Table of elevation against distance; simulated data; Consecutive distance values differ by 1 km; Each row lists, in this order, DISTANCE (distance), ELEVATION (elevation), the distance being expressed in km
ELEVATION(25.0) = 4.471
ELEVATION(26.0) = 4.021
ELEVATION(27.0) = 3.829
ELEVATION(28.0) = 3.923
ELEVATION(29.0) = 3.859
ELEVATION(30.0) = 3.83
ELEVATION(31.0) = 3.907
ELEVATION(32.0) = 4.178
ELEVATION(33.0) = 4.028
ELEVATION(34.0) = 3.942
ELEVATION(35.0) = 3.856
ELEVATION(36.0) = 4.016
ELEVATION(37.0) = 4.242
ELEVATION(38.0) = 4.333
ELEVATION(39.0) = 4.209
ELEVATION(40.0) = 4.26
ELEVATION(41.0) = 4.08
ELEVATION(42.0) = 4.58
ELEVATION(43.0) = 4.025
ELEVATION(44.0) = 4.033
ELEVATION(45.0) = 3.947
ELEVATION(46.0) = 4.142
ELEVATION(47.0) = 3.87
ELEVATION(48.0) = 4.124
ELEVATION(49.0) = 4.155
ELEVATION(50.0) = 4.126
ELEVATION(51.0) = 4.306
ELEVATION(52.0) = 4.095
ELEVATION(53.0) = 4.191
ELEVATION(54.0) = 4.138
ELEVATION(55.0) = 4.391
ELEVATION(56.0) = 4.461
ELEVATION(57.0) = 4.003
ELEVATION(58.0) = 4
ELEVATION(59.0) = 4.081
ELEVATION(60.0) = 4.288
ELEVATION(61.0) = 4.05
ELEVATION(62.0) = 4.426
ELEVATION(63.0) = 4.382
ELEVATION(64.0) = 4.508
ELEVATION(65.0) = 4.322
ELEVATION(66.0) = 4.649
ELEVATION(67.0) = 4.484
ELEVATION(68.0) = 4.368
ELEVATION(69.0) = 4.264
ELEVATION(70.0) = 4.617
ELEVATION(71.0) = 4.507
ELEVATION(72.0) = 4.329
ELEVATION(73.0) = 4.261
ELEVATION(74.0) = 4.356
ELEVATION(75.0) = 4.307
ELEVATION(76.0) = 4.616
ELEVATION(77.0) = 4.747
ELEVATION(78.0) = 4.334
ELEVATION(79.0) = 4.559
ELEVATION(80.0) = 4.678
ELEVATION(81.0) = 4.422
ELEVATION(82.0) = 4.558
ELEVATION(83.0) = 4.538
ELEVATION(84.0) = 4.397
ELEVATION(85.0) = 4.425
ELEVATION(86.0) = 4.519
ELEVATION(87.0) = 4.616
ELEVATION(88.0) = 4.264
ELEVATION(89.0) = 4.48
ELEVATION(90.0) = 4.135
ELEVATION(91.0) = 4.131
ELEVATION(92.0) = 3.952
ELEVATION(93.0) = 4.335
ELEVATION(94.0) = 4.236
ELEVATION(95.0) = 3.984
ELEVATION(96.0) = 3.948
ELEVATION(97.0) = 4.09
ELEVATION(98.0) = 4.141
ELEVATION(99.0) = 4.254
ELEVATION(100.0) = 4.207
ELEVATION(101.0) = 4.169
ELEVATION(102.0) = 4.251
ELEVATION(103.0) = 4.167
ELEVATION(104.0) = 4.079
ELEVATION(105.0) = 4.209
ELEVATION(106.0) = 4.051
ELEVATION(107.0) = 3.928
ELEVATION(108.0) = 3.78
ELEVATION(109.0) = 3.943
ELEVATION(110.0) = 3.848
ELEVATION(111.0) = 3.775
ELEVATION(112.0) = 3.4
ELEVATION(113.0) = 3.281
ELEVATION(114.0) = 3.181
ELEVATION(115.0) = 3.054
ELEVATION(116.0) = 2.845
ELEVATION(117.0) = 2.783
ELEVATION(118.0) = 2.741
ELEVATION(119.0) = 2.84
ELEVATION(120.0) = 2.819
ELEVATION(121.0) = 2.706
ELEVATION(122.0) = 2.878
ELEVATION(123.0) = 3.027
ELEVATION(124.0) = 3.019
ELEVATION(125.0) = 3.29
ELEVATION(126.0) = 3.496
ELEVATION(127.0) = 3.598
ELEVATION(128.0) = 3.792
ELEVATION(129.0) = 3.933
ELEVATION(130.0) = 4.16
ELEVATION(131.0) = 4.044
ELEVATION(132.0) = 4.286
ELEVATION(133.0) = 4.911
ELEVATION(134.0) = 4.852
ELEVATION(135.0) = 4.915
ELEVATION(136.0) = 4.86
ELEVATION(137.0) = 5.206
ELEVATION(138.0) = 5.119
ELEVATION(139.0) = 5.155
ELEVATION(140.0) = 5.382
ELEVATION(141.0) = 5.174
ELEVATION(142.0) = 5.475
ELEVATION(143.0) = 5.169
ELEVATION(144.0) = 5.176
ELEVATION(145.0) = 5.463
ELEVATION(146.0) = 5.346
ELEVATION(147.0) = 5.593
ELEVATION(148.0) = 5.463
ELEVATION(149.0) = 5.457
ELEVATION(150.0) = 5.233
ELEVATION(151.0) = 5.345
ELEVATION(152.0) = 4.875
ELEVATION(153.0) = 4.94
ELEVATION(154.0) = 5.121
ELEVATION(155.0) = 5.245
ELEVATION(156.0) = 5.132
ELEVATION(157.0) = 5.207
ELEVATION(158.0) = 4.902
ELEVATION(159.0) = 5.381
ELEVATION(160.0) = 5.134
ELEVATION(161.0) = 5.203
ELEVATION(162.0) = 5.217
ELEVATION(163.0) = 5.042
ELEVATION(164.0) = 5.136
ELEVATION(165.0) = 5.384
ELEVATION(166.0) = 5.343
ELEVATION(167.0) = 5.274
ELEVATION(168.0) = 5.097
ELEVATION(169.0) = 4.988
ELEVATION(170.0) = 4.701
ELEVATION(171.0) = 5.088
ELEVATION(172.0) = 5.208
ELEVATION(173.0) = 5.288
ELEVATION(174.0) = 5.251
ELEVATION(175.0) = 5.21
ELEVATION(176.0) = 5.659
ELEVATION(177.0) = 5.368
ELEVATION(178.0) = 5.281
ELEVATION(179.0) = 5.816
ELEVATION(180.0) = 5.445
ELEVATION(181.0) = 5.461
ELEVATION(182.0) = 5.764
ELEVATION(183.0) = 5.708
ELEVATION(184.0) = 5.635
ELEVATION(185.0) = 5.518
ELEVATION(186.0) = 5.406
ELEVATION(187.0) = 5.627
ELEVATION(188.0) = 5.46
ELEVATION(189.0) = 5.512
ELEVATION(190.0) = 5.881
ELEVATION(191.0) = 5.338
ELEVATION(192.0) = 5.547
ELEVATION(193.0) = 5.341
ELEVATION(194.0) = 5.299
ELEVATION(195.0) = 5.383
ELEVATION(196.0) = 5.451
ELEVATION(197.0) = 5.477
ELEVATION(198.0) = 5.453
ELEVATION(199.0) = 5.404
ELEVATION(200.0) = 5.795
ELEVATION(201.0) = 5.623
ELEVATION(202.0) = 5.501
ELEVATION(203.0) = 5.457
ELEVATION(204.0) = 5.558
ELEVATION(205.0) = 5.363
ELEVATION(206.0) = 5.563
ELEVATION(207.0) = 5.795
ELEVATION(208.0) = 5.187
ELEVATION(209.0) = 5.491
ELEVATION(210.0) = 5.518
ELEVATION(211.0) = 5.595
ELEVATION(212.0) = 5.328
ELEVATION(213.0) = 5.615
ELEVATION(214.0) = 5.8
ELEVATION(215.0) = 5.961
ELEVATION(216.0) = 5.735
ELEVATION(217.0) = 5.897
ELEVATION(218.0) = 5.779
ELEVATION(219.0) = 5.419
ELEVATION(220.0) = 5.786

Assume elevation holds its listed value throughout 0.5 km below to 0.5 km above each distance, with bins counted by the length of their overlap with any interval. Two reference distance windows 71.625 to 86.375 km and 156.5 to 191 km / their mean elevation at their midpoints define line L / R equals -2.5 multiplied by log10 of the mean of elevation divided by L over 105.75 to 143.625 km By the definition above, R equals 0.24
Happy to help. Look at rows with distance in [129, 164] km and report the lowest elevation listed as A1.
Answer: 3.933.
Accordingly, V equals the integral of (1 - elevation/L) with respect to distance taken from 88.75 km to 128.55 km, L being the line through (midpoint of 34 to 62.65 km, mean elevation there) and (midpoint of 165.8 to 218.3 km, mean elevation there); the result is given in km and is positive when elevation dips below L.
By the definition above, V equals 8.72 km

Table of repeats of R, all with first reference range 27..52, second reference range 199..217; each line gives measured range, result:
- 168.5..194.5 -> -0.01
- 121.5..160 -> 0.06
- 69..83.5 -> -0.02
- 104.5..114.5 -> 0.25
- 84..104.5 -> 0.08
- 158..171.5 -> 0.01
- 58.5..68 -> -0.02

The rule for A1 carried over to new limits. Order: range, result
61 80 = 4.05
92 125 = 2.706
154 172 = 4.701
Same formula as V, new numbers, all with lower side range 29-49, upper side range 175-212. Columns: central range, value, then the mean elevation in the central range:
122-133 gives 2.73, 3.69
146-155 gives -0.26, 5.26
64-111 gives 2.41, 4.29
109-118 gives 2.81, 3.28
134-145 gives -0.33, 5.16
